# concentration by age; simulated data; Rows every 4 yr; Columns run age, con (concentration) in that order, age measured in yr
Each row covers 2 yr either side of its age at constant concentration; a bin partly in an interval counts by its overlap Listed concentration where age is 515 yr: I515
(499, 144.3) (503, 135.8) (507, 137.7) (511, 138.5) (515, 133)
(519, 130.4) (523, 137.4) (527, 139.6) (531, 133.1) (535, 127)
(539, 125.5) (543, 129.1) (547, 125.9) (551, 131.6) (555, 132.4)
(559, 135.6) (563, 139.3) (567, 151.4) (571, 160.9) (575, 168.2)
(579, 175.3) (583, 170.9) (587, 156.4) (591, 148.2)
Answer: 133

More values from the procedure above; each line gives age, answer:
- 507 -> 137.7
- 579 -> 175.3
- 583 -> 170.9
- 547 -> 125.9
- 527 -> 139.6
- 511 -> 138.5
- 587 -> 156.4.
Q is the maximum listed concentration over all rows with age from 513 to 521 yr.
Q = 133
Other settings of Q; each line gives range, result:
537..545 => 129.1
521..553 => 139.6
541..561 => 135.6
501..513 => 138.5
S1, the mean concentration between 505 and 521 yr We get 135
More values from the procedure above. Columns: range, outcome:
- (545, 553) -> 129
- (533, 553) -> 128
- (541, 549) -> 128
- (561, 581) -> 159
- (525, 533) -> 136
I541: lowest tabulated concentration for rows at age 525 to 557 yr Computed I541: 125.5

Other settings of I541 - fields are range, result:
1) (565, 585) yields 151.4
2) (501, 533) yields 130.4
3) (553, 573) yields 132.4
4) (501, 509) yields 135.8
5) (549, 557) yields 131.6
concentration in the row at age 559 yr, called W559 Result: 135.6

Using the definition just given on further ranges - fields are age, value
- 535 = 127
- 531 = 133.1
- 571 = 160.9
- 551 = 131.6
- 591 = 148.2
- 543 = 129.1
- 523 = 137.4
